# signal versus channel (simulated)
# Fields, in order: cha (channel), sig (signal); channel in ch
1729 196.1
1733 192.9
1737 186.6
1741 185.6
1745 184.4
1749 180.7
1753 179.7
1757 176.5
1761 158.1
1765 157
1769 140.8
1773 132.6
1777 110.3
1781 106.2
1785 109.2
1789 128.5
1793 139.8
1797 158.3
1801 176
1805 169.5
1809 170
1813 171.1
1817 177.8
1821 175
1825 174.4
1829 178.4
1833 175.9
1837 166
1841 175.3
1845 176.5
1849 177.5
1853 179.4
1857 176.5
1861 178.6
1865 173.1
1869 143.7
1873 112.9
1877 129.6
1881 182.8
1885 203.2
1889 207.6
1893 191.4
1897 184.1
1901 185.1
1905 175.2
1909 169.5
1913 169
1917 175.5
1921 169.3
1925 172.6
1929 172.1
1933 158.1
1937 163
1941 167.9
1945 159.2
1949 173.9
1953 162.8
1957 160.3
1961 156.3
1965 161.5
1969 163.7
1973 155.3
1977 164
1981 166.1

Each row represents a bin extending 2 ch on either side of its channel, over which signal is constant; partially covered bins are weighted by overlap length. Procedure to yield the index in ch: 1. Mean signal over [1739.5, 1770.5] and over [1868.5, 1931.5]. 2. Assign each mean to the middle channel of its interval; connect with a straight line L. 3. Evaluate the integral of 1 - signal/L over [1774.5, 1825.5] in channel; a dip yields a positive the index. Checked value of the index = 6.17 ch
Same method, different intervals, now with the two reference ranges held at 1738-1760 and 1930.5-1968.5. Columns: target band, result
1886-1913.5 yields -2.87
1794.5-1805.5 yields 0.60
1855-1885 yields 1.76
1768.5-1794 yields 7.95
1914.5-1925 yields -0.44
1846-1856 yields -0.38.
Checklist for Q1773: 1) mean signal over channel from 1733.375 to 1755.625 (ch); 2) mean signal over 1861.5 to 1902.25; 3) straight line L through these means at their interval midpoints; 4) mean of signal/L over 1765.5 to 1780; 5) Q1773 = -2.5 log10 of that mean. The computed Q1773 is 0.366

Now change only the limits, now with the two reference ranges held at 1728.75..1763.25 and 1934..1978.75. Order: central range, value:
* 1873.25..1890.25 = -0.023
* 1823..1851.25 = -0.011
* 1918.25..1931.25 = -0.039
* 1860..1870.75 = 0.041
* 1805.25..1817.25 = 0.023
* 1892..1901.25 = -0.116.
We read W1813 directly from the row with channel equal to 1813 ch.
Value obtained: 171.1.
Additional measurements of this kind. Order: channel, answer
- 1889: 207.6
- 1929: 172.1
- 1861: 178.6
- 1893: 191.4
